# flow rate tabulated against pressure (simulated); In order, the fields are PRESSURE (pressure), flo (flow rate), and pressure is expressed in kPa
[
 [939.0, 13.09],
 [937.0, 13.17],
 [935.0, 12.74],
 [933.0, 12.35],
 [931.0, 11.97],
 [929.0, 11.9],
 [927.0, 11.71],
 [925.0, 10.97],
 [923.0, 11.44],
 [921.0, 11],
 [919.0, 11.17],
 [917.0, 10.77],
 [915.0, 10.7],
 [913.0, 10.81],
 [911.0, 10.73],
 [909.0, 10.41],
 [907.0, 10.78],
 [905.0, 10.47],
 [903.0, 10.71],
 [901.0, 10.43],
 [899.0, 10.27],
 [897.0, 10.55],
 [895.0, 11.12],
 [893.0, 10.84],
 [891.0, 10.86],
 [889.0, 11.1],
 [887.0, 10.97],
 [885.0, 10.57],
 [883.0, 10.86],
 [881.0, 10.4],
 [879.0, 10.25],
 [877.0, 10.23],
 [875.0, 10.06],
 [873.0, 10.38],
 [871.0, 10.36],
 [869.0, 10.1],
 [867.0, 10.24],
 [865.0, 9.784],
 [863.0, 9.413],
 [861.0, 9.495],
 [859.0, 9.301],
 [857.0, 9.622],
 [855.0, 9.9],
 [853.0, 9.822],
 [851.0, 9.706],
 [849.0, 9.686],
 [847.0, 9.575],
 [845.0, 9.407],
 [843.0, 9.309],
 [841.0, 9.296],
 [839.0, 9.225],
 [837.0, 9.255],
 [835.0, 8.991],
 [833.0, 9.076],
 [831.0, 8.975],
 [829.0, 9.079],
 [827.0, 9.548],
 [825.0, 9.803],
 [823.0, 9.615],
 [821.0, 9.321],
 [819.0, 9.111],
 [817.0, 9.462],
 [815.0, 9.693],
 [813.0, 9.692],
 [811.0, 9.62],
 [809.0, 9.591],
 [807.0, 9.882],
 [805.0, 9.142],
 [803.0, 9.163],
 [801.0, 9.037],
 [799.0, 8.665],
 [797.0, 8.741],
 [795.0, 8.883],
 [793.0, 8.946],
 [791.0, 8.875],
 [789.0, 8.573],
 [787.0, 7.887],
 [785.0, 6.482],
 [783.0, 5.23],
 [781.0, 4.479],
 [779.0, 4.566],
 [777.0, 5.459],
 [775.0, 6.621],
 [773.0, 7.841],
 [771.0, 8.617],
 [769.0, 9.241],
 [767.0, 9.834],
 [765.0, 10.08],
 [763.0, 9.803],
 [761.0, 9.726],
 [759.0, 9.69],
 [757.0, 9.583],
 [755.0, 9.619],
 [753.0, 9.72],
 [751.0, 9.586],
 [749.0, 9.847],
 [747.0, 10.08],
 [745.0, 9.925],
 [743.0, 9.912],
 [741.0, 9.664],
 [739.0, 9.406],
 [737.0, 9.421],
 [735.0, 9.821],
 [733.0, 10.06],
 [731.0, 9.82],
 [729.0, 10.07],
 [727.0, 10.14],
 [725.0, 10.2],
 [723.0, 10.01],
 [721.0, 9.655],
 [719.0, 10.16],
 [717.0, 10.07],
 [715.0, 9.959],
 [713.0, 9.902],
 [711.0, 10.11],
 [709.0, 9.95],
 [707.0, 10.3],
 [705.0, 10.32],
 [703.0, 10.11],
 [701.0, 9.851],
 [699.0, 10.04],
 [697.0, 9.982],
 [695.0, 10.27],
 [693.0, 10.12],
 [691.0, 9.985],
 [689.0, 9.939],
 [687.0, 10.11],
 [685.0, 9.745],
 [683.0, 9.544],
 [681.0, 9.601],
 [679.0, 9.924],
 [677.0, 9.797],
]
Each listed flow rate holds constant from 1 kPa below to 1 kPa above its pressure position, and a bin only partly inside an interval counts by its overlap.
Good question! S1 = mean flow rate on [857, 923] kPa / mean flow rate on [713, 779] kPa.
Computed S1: 1.1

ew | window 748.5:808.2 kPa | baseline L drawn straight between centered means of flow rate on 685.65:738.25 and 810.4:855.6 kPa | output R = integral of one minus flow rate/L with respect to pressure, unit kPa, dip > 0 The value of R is 7.66 kPa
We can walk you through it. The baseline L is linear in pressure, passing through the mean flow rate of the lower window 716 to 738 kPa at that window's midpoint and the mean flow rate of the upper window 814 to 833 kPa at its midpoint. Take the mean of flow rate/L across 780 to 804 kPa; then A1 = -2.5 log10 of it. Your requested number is 0.21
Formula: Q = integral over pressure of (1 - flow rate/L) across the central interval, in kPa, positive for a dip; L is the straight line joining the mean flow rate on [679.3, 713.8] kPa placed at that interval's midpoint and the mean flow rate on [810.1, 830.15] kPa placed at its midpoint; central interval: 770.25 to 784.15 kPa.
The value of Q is 5.2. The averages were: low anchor 9.99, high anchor 9.49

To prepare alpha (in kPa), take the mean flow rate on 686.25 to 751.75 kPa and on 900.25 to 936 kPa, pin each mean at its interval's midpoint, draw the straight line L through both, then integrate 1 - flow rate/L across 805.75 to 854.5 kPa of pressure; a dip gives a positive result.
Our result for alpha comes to 5.4 kPa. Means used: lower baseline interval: 9.96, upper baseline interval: 11.2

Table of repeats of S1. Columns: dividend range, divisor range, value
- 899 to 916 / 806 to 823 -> 1.11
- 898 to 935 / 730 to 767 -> 1.13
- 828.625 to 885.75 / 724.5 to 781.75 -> 1.07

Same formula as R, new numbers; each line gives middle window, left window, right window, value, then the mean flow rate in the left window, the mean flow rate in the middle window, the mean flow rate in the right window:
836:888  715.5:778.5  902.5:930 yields 2.9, 9.44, 9.89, 11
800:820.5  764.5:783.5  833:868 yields -2.9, 7.17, 9.44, 9.52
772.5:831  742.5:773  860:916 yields 9.0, 9.62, 8.39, 10.5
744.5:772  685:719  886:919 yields 1.6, 10.1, 9.66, 10.7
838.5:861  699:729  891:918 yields 2.0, 10.1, 9.54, 10.7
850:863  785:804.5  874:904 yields 0.4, 8.65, 9.62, 10.6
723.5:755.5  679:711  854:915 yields 0.8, 9.99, 9.84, 10.4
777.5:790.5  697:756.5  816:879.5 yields 4.6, 9.92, 6.28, 9.6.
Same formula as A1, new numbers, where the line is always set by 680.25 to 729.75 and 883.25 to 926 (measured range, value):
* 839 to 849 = 0.125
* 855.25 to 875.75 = 0.081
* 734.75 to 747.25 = 0.047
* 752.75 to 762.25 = 0.060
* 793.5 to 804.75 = 0.165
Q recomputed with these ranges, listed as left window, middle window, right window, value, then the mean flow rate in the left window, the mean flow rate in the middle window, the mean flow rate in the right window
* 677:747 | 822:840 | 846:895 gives 1.5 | 9.94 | 9.29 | 10.2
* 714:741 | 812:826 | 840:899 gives 0.7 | 9.9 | 9.53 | 10.1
